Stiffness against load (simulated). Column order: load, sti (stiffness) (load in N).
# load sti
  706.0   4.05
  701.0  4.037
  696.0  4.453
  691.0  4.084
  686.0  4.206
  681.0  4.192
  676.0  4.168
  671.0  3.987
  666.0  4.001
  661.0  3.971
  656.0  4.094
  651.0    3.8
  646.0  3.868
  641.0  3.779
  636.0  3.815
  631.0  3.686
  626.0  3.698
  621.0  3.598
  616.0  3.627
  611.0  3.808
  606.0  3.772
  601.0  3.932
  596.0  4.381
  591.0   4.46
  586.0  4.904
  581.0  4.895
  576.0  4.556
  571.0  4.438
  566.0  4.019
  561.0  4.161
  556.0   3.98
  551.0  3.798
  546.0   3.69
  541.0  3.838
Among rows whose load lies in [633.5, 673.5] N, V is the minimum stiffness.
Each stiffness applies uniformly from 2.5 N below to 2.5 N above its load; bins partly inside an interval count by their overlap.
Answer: 3.779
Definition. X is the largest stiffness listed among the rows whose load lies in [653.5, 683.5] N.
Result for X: 4.192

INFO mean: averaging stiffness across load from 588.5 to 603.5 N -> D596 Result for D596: 4.26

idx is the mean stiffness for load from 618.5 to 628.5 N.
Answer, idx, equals 3.65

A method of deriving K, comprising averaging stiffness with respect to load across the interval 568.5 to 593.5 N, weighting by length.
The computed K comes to 4.65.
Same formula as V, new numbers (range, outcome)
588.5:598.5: 4.381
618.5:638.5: 3.598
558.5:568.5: 4.019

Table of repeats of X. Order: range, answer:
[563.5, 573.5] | 4.438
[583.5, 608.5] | 4.904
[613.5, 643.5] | 3.815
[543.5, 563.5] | 4.161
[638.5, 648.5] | 3.868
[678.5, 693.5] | 4.206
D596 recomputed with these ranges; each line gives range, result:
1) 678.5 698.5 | 4.23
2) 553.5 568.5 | 4.05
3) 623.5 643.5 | 3.74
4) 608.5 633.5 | 3.68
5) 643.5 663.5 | 3.93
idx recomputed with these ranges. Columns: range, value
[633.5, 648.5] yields 3.82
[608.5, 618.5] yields 3.72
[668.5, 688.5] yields 4.14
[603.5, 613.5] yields 3.79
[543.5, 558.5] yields 3.82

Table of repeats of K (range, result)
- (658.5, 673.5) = 3.99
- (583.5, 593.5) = 4.68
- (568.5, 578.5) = 4.5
